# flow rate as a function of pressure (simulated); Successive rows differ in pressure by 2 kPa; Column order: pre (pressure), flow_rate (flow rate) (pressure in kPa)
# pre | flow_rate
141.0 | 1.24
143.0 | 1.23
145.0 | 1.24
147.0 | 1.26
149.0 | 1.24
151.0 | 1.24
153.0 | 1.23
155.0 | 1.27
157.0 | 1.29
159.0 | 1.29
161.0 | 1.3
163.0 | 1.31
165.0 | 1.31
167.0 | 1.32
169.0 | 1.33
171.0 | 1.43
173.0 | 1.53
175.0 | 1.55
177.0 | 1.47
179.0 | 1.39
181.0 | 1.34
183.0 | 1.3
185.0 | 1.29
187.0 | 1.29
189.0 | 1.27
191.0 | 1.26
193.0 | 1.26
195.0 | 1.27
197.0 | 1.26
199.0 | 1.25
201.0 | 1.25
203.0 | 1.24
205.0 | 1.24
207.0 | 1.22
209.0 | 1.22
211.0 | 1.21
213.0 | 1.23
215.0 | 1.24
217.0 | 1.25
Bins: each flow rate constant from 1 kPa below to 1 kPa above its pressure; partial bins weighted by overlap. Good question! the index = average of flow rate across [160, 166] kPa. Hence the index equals 1.31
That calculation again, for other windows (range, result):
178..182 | 1.36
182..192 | 1.28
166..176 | 1.43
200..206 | 1.24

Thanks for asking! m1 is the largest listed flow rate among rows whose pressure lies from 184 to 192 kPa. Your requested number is 1.29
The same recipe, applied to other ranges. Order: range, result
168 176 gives 1.55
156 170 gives 1.33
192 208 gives 1.27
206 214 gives 1.23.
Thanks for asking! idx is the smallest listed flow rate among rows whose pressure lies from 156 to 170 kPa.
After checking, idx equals 1.29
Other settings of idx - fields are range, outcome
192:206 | 1.24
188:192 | 1.26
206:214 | 1.21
